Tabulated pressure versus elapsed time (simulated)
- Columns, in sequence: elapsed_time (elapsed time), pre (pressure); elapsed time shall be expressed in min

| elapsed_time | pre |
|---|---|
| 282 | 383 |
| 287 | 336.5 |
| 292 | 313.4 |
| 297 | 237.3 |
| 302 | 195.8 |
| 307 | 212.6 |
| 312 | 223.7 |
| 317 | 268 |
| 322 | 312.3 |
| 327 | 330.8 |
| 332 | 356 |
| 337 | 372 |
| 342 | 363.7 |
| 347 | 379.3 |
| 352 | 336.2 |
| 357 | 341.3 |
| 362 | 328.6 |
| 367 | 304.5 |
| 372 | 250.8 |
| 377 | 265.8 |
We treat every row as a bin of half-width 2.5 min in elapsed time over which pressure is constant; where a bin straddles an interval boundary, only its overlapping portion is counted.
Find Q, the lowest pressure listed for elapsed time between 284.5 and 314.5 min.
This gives 195.8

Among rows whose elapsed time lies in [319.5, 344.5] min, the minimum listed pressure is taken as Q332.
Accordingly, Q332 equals 312.3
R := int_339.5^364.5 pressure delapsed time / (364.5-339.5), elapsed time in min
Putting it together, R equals 350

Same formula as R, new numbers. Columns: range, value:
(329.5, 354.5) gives 361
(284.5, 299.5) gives 296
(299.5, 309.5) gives 204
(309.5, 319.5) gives 246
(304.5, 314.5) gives 218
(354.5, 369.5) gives 325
